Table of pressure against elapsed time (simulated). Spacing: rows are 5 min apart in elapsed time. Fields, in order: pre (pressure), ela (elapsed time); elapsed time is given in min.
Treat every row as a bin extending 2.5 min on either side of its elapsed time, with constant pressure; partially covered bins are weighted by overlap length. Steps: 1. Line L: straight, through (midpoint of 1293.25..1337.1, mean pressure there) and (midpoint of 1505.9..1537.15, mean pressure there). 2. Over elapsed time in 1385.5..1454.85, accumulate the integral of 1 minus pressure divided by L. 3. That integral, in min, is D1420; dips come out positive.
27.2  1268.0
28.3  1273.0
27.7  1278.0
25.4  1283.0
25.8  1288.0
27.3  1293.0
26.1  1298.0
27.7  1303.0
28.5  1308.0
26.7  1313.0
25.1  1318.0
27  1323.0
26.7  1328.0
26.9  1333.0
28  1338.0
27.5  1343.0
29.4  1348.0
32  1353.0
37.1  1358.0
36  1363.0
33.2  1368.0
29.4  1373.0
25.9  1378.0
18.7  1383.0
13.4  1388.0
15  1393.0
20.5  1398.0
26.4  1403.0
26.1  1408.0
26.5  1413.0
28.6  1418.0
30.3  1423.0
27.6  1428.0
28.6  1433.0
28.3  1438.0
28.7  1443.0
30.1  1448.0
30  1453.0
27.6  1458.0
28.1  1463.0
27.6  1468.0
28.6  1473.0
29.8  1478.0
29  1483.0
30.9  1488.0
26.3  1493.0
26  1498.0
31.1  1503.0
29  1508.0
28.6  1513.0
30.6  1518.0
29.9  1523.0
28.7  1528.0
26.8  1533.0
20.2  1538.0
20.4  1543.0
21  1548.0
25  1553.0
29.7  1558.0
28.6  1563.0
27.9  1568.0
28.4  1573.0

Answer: 5.1 min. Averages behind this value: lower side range 26.9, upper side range 28.5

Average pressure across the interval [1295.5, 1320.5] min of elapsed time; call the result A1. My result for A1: 26.8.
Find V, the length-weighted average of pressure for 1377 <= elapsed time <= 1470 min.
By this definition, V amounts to 25.7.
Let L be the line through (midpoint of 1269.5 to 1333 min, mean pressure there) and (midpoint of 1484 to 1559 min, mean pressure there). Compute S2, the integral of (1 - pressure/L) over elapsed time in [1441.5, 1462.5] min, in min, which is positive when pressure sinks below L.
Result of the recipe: -1.6 min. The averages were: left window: 26.9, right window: 26.9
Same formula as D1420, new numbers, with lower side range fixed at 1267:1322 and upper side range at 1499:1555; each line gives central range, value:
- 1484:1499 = -0.8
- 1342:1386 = -5.0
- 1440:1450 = -1.0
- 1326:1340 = -0.2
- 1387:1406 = 5.2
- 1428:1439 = -0.7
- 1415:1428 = -1.1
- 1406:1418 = 0.0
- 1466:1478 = -0.9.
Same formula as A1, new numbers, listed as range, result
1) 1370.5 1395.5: 20.5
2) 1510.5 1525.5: 29.7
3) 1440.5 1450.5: 29.4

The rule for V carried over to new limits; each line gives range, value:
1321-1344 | 27.2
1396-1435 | 26.9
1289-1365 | 28.7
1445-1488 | 29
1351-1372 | 34.3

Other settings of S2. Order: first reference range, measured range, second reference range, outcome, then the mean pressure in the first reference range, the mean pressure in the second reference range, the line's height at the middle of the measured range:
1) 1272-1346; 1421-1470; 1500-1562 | -3.3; 27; 26.8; 26.9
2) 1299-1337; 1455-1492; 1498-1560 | -2.7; 27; 26.7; 26.8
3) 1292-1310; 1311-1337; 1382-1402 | -1.8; 27.4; 17.5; 24.9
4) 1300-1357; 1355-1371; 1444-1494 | -3.9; 28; 28.9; 28.2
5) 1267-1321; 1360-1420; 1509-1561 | 3.5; 26.9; 26.2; 26.6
